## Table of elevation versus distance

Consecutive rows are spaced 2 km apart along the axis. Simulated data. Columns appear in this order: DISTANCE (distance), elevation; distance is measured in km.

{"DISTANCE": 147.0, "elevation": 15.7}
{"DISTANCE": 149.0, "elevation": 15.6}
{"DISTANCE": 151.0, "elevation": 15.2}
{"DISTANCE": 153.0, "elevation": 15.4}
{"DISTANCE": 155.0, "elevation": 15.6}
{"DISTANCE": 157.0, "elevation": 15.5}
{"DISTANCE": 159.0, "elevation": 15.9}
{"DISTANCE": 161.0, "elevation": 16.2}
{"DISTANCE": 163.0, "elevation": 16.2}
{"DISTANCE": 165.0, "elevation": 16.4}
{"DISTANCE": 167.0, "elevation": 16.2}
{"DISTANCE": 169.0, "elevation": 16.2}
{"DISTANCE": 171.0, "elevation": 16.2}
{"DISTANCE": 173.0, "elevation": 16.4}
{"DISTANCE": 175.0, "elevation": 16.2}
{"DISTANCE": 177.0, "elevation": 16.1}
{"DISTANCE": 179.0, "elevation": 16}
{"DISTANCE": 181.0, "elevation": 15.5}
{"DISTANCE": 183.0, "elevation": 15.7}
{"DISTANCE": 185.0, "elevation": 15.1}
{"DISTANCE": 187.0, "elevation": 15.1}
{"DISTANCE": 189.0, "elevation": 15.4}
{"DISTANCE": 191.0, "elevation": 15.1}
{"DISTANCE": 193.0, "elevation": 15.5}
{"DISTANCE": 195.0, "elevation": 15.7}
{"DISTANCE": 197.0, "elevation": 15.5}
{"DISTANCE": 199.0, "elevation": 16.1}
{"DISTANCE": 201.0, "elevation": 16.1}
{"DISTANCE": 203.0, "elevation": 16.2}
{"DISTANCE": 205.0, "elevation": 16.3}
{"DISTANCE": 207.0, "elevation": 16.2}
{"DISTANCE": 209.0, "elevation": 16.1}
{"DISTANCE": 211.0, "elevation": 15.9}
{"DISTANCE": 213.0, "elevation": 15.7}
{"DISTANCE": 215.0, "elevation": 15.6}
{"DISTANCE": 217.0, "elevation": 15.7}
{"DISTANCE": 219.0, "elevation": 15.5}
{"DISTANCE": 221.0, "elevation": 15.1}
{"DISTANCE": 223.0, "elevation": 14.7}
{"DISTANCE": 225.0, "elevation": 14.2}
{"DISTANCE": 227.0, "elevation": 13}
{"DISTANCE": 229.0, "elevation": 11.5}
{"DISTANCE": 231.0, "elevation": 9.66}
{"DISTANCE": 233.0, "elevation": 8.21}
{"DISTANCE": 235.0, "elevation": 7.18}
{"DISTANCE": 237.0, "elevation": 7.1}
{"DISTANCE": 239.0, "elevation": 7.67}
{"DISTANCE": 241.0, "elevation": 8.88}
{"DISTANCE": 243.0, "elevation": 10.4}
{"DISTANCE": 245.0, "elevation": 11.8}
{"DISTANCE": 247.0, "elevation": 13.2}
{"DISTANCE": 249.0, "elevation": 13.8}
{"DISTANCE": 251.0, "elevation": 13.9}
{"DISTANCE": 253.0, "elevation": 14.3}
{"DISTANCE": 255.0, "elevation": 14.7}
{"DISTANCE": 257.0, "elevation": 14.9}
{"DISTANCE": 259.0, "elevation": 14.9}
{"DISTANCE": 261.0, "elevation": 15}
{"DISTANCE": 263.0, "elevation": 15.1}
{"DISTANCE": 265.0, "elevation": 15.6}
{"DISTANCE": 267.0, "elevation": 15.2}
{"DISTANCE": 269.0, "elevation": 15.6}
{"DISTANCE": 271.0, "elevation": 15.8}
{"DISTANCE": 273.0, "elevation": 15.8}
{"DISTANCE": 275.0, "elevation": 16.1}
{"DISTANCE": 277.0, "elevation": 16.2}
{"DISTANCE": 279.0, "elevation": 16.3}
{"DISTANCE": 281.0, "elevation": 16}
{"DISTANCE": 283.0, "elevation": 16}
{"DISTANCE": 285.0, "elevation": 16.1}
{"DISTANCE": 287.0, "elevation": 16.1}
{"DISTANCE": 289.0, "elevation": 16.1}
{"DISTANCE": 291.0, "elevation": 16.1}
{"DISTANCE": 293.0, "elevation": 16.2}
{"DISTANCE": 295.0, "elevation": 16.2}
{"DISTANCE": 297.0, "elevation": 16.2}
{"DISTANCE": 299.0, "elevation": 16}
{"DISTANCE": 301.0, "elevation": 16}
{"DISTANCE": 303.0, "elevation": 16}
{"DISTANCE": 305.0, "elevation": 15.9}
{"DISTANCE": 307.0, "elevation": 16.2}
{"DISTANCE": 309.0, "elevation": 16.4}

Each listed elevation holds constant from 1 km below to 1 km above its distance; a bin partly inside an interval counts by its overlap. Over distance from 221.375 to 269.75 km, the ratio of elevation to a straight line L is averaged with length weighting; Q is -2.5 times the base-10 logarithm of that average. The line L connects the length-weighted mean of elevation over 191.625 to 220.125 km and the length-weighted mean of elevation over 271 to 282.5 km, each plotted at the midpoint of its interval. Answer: 0.26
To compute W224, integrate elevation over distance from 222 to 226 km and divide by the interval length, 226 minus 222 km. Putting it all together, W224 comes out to 14.4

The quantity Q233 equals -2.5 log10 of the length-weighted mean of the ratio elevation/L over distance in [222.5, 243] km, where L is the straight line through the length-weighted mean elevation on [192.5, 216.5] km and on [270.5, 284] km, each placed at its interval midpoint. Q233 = 0.50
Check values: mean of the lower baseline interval 15.9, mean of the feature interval 10.1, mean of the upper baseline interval 16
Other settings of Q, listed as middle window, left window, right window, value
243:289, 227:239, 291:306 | -0.199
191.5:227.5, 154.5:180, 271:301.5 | 0.038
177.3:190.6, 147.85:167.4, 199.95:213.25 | 0.033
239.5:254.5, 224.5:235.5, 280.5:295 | 0.003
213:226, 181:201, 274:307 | 0.035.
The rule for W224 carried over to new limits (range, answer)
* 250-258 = 14.5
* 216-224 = 15.2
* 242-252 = 12.6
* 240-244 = 9.64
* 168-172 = 16.2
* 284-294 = 16.1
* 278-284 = 16.1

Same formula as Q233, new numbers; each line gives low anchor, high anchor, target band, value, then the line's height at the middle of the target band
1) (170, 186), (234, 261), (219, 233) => 0.02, 13.1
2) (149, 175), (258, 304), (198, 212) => -0.01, 15.9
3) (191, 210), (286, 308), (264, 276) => 0.02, 16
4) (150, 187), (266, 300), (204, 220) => 0.00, 15.9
